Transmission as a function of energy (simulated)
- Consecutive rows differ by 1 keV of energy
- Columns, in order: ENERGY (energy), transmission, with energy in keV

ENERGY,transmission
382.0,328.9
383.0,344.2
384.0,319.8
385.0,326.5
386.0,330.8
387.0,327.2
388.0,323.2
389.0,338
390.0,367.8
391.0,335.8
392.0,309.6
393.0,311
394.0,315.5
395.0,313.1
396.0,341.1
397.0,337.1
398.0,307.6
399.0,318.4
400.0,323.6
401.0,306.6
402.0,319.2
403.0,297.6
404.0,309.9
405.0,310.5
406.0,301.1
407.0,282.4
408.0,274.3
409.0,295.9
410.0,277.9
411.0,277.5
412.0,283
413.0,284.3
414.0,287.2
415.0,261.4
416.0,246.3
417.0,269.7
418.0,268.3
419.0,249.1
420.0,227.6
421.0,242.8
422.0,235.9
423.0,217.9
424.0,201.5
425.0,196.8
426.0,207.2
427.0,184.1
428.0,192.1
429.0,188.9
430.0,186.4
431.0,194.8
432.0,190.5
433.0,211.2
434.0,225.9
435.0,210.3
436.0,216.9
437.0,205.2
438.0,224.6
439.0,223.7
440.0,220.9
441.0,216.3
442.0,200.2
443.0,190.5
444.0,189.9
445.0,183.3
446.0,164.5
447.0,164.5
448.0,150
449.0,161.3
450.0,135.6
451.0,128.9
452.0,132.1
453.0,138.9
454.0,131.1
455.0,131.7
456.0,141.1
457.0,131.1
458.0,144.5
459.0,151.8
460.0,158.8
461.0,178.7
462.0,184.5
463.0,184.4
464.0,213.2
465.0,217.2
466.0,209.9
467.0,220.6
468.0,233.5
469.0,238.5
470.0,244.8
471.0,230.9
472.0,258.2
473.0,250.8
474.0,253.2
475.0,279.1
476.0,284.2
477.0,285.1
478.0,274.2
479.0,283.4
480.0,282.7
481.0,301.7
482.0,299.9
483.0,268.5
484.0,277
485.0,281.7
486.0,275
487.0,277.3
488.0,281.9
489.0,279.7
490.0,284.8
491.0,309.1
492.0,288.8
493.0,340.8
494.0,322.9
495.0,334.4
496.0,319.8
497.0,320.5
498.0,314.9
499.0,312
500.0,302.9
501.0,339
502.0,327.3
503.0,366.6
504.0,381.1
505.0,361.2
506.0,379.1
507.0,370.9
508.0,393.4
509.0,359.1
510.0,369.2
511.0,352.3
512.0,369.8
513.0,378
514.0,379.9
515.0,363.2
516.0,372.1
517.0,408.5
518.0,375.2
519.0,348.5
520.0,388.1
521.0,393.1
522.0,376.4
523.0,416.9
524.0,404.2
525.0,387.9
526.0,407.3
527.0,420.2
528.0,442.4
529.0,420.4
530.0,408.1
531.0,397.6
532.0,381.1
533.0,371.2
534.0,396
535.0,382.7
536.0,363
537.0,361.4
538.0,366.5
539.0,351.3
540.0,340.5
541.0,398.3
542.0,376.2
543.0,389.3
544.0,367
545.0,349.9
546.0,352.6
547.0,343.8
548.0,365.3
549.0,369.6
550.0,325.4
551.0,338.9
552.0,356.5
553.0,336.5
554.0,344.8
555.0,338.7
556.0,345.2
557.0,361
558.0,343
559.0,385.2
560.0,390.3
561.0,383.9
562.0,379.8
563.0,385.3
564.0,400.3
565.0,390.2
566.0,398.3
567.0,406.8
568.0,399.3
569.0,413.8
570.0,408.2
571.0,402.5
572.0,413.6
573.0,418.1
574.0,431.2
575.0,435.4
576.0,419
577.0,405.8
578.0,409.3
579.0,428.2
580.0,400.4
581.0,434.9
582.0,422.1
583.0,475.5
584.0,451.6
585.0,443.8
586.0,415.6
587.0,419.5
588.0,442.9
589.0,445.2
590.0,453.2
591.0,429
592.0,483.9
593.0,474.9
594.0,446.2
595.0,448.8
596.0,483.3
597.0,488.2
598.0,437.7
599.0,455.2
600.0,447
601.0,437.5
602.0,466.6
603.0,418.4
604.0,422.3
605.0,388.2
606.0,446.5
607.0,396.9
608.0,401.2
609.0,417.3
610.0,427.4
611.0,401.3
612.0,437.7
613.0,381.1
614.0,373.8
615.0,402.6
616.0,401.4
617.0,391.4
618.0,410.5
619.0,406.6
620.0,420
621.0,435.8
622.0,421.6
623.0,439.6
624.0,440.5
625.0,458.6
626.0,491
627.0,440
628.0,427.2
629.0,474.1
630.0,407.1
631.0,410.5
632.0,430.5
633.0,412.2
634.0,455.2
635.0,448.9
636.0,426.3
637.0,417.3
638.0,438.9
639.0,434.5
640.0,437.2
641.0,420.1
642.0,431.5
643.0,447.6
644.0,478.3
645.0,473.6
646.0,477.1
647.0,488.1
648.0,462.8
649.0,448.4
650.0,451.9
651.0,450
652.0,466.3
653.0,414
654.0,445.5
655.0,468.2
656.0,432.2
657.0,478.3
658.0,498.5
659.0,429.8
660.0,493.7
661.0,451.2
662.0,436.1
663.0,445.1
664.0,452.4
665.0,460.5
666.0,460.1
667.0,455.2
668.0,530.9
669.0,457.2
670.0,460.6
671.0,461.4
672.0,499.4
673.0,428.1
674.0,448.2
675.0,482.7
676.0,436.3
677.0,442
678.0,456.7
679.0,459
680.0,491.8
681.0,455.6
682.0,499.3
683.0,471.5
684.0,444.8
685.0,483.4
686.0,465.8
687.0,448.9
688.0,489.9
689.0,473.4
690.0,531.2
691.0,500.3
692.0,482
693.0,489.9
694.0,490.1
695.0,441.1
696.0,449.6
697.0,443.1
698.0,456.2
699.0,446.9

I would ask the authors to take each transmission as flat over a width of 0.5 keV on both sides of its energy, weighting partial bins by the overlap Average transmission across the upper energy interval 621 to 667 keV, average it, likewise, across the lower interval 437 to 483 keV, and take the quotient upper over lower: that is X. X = 2.18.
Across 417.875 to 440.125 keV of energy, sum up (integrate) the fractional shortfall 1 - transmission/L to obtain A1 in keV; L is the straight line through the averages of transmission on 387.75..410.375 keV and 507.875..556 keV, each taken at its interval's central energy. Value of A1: 7.8 keV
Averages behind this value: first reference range 314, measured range 213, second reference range 375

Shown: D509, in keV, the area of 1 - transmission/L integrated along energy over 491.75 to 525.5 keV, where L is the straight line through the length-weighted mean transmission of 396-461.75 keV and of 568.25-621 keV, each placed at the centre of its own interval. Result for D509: -4.02 keV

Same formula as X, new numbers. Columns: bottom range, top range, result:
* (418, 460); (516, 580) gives 2.06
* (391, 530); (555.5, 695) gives 1.60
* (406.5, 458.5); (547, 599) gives 1.97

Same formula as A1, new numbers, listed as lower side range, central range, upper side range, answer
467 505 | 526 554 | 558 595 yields -0.44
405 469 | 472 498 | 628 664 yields -2.63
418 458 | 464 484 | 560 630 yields -1.18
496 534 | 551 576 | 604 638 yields 0.67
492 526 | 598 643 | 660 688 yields 0.39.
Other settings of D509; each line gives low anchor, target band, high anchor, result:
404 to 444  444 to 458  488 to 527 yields 6.5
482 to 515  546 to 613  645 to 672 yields -2.4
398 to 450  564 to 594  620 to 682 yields -3.3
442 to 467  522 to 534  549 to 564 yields -3.9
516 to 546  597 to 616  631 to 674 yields 0.3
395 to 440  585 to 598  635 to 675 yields -1.6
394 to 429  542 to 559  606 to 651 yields 0.9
